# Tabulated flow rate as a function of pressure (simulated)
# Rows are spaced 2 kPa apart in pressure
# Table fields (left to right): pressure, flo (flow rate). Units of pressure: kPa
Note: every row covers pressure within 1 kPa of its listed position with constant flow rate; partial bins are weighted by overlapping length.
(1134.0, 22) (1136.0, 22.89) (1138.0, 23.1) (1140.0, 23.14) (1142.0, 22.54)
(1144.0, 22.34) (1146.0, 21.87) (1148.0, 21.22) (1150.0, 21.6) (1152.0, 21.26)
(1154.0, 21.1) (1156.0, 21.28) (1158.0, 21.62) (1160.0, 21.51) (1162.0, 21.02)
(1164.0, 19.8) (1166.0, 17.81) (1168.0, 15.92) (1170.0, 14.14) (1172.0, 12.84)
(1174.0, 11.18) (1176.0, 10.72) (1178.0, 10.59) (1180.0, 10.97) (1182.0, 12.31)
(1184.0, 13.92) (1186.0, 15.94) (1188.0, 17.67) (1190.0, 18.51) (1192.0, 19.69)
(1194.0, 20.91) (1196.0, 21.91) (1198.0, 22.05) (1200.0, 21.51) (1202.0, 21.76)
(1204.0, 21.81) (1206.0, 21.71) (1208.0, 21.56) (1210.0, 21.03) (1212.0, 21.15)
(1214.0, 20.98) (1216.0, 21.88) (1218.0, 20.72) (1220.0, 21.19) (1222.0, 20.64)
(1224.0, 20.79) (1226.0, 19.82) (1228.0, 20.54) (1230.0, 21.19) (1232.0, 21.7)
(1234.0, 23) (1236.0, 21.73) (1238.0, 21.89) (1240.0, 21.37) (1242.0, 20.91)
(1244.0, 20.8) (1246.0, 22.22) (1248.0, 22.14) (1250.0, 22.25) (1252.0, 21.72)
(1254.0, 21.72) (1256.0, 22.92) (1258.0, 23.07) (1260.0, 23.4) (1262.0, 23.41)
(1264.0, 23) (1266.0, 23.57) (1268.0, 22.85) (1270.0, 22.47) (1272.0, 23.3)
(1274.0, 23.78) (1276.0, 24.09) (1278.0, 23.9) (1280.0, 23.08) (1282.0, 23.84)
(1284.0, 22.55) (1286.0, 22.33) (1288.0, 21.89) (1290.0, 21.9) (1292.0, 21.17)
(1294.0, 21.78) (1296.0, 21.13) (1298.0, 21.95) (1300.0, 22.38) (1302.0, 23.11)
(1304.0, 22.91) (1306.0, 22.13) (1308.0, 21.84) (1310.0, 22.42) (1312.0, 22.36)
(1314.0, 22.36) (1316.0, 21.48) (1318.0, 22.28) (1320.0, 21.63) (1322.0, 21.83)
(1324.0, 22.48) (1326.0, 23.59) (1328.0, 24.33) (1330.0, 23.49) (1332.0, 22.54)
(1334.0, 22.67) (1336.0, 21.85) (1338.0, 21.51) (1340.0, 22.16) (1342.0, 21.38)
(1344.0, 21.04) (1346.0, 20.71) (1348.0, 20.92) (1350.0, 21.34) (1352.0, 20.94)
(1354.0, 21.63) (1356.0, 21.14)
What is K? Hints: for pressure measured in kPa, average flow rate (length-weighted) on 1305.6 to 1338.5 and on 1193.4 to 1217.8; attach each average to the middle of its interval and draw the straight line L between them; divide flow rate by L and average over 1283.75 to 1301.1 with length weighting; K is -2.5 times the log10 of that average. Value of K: 0.02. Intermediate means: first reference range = 21.5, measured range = 21.9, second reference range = 22.4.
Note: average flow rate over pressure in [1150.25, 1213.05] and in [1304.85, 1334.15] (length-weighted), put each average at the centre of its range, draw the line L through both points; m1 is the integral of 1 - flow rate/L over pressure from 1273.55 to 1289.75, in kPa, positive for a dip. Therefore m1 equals -1.3 kPa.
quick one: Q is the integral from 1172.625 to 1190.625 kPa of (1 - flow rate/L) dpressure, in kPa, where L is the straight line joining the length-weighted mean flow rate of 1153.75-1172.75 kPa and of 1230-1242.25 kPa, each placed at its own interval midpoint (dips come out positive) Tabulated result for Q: 5.6 kPa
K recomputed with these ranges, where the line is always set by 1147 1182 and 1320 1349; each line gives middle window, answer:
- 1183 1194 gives 0.03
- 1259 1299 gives -0.11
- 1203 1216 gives -0.16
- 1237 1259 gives -0.12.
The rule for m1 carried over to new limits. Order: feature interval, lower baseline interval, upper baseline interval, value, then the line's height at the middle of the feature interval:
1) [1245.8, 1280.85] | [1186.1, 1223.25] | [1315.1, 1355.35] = -2.66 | 21.3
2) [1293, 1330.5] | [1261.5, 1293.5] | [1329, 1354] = -0.19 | 22.3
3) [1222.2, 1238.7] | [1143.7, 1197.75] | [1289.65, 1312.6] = -1.29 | 19.7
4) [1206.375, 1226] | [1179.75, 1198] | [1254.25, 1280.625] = -1.66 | 19.4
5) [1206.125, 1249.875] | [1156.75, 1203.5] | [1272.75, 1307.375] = -4.00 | 19.6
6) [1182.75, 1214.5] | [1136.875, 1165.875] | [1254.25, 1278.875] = 3.16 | 22.3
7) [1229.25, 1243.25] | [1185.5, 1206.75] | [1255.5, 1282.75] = 0.21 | 22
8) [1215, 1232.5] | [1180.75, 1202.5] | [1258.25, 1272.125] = -0.30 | 20.6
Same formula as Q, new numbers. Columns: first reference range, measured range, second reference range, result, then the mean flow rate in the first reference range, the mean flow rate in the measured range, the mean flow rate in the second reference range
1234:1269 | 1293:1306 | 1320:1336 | 0.3 kPa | 22.3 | 22.2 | 22.8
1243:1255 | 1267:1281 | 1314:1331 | -0.8 kPa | 21.8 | 23.4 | 22.6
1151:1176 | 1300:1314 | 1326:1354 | -0.8 kPa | 18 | 22.4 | 22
